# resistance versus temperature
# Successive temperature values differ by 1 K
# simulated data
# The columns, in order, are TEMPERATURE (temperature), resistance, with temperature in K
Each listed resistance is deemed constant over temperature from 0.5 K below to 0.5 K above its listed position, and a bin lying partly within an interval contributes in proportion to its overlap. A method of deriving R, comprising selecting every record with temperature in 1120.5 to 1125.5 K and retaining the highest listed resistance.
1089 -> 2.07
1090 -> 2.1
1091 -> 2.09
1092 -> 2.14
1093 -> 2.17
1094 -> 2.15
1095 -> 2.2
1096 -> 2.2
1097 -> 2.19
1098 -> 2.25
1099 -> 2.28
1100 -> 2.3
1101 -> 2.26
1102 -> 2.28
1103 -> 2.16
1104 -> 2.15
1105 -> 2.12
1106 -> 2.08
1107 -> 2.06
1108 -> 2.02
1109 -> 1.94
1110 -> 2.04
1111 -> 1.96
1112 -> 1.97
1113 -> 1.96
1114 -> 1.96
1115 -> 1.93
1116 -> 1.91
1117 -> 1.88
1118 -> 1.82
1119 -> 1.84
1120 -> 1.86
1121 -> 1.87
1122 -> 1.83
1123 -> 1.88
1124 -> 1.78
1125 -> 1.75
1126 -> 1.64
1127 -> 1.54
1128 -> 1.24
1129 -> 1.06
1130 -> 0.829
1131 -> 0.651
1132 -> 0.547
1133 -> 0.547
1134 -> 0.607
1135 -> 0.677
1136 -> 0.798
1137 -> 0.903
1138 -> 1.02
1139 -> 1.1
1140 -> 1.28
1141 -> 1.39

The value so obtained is 1.88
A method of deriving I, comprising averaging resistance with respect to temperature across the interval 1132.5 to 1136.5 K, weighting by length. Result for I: 0.657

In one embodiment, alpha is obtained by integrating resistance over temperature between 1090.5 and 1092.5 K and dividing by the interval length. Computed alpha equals 2.12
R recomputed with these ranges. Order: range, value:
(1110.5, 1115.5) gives 1.97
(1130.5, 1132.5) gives 0.651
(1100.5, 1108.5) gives 2.28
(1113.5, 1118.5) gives 1.96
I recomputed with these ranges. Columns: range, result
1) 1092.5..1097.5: 2.18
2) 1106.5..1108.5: 2.04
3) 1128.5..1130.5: 0.945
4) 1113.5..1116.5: 1.93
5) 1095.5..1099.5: 2.23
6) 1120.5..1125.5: 1.82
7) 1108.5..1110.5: 1.99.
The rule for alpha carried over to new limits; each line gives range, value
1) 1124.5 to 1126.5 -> 1.69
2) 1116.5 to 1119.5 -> 1.85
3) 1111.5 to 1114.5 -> 1.96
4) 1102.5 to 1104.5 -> 2.16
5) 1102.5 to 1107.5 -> 2.11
